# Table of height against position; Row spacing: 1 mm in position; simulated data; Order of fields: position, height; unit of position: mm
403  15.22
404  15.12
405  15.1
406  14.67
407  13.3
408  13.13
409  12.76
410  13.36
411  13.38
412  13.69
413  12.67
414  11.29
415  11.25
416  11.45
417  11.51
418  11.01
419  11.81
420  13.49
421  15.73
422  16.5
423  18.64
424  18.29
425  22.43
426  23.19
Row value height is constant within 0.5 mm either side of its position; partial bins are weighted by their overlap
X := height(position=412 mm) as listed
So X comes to 13.69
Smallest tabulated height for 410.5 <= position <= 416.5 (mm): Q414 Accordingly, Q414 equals 11.25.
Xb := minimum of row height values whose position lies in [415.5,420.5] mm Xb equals 11.01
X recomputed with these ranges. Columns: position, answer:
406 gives 14.67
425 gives 22.43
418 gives 11.01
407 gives 13.3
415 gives 11.25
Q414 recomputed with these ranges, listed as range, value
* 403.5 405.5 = 15.1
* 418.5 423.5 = 11.81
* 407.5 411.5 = 12.76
